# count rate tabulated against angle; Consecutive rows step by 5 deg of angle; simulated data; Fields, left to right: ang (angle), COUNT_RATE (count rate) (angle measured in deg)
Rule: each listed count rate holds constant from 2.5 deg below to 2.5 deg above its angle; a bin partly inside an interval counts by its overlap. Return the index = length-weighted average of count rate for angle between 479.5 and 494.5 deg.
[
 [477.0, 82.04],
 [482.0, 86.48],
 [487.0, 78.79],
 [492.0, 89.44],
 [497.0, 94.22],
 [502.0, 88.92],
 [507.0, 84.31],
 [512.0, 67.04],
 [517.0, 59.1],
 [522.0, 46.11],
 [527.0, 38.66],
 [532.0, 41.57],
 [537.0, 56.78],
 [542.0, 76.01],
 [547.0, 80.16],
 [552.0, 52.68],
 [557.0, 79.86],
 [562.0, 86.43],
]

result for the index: 84.9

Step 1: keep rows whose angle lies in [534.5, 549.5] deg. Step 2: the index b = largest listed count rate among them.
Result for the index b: 80.16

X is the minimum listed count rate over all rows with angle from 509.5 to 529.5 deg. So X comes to 38.66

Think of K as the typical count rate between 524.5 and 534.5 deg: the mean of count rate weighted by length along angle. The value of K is 40.1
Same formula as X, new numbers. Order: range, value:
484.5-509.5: 78.79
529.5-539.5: 41.57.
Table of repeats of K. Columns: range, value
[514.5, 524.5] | 52.6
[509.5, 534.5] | 50.5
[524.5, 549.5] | 58.6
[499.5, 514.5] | 80.1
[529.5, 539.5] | 49.2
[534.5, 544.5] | 66.4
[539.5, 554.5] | 69.6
